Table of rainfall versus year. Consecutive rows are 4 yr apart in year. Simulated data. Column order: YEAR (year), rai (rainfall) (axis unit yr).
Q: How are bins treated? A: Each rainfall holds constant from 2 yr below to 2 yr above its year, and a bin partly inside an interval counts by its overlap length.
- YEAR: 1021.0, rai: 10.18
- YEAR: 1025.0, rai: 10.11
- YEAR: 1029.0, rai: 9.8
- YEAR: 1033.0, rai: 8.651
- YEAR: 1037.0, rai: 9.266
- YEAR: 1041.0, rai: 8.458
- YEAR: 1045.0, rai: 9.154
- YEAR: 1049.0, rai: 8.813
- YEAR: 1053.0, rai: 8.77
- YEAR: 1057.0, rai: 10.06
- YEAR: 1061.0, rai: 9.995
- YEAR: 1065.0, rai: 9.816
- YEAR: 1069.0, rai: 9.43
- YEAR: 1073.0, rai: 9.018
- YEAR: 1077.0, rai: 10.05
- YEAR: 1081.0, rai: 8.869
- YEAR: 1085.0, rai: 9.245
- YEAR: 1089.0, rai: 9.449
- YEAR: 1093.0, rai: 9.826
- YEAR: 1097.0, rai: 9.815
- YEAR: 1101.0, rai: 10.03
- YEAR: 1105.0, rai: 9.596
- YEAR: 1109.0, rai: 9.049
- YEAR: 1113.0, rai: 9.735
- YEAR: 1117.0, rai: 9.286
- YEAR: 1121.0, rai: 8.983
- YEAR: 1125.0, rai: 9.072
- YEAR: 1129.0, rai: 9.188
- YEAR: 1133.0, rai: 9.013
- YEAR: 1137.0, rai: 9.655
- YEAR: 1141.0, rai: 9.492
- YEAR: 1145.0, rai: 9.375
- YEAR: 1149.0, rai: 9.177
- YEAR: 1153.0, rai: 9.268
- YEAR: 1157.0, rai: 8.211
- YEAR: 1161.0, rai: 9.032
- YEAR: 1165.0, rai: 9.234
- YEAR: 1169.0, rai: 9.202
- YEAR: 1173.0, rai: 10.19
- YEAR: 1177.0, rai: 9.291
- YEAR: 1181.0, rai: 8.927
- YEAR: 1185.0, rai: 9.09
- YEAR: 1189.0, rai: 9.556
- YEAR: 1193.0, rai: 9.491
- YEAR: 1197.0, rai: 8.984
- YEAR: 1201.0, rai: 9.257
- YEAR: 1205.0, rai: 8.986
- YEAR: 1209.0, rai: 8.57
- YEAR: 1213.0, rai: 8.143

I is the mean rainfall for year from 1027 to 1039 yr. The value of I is 9.24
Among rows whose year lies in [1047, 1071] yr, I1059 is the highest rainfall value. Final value 10.06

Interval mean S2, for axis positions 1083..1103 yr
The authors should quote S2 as 9.67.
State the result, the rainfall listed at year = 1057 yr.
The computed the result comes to 10.06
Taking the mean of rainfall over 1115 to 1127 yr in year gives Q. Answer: 9.11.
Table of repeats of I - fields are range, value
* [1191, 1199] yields 9.24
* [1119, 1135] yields 9.06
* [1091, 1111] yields 9.66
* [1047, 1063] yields 9.41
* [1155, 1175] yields 9.17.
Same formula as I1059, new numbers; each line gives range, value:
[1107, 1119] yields 9.735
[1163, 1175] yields 10.19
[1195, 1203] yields 9.257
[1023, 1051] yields 10.11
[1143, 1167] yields 9.375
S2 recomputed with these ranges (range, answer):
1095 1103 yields 9.92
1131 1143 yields 9.39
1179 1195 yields 9.27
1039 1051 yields 8.81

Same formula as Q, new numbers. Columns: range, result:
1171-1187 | 9.37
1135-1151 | 9.42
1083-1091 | 9.35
